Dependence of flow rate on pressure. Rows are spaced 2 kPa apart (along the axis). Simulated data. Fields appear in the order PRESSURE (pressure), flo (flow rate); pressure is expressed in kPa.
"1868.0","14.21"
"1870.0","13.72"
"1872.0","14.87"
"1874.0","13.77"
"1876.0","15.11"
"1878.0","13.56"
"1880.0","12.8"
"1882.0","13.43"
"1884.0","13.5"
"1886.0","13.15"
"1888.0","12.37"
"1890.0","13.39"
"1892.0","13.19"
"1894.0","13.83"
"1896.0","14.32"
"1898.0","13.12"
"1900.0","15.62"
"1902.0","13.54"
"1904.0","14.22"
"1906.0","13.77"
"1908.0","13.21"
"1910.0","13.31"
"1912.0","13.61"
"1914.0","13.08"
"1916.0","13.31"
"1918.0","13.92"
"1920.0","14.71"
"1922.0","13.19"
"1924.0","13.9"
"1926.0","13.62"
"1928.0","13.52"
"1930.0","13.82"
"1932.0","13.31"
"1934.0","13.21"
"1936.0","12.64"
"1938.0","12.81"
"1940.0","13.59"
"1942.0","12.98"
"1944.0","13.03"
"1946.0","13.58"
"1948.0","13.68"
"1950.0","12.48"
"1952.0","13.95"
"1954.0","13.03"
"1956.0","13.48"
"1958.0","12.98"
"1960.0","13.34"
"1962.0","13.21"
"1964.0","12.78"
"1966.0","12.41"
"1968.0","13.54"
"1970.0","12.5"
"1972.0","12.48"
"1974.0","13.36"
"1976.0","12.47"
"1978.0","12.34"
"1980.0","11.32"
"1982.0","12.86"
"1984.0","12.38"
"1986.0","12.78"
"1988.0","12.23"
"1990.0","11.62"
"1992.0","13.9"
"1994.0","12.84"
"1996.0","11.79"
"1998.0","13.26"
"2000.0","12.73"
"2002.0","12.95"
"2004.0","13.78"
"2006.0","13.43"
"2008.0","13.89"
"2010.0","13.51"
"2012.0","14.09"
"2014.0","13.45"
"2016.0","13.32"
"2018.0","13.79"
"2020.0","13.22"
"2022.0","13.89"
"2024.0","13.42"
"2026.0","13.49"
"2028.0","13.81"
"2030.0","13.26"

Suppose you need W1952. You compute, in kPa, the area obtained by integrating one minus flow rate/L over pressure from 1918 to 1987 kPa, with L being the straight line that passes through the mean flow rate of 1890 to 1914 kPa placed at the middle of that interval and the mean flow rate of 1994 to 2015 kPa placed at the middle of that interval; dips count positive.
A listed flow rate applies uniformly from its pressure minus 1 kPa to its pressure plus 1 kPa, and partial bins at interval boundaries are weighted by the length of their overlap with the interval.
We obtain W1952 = 2.1 kPa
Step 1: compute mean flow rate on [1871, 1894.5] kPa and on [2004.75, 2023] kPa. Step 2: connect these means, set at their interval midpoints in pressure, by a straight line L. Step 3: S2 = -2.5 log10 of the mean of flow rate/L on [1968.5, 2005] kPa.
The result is 0.08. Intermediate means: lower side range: 13.6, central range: 12.7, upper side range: 13.6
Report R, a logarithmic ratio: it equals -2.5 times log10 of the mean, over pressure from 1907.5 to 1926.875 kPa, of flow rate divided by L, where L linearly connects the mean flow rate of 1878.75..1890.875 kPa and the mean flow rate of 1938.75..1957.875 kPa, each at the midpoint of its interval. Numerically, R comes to -0.03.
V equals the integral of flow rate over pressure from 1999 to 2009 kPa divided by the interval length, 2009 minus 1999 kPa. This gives 13.4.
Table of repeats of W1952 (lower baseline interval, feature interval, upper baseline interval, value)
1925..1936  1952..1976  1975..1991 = -0.67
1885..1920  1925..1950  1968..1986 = -0.33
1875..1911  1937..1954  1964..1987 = -0.36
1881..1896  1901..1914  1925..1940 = -0.24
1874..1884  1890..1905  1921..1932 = -0.31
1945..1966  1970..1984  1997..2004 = 0.73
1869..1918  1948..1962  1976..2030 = 0.09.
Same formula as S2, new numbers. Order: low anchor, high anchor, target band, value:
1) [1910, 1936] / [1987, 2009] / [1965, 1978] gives 0.03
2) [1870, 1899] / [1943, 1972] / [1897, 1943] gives -0.02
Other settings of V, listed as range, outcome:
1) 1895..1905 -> 14.2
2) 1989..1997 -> 12.5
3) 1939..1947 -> 13.3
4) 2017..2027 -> 13.6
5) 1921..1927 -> 13.6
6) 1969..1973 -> 12.5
